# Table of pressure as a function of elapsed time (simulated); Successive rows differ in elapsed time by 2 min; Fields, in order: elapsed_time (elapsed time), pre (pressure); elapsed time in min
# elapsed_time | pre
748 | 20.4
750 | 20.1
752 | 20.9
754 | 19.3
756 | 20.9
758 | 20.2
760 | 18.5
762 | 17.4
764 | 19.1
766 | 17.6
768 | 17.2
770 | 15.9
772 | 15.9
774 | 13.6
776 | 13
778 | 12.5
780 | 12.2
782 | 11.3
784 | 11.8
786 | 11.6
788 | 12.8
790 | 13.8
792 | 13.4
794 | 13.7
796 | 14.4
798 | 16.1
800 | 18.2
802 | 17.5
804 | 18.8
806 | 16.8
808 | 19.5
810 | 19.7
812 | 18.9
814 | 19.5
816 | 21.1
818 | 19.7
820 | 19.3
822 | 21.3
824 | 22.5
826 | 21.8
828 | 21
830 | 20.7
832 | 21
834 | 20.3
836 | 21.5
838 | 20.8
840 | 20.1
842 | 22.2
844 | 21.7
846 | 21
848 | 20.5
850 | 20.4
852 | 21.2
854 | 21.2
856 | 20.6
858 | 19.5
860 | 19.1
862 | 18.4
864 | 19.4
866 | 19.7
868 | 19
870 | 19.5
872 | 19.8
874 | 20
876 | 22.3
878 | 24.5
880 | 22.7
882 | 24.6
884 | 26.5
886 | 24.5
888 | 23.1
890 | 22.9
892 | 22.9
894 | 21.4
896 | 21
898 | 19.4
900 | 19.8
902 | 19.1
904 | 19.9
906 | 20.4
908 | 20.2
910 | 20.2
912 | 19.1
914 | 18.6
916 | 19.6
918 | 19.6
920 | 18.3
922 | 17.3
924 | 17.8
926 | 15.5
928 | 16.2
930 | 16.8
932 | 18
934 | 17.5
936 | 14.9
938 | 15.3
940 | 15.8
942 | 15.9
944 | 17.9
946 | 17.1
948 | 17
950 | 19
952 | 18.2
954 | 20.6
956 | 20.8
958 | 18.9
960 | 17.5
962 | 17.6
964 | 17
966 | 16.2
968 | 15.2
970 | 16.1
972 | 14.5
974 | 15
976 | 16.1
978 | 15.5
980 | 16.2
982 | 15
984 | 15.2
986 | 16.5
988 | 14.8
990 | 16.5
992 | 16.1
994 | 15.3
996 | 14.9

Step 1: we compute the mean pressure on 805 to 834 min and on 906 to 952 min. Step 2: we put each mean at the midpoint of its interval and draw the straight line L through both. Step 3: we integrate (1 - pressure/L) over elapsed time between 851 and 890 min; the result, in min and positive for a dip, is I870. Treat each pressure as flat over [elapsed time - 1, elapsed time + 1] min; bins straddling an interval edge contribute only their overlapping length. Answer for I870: -4.9 min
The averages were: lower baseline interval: 20.2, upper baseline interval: 17.7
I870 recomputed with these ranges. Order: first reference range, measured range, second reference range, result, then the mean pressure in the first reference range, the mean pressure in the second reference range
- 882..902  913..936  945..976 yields 2.71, 22.3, 17.3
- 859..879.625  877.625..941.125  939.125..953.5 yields -3.05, 20.2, 17.4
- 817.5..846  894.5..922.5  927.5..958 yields -1.46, 21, 17.5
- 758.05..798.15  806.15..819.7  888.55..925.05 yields -2.88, 14.7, 19.9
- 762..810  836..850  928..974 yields -4.56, 15.2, 17.1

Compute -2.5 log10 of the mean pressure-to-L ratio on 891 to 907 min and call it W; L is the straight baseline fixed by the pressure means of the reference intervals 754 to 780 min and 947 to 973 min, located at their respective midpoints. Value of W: -0.18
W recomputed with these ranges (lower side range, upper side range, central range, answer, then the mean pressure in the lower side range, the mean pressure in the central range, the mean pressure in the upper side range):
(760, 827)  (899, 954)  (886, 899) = -0.238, 16.6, 22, 18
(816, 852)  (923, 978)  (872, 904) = -0.161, 20.9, 22.2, 17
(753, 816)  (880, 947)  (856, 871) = -0.068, 16.2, 19.3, 19.4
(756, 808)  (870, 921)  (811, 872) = -0.111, 15.5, 20.4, 21.2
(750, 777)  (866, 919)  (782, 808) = 0.238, 17.7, 14.9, 21.1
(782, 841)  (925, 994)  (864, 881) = -0.191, 18.1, 20.8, 16.6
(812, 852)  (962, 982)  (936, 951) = 0.006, 20.8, 16.7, 15.8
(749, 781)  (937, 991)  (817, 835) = -0.221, 17.1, 20.8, 16.7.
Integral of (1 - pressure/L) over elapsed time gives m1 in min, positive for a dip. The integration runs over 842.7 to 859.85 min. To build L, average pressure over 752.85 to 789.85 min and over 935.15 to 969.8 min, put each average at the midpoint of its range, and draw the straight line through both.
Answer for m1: -4.6 min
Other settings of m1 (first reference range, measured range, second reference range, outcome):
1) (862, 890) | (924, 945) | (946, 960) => 3.3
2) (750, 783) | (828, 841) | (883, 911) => -1.0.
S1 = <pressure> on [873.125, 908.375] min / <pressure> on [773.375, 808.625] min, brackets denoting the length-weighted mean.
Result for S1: 1.5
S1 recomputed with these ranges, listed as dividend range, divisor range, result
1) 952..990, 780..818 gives 1.04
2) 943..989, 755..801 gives 1.10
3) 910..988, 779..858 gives 0.93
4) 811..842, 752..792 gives 1.33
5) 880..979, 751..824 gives 1.11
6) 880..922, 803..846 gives 1.03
